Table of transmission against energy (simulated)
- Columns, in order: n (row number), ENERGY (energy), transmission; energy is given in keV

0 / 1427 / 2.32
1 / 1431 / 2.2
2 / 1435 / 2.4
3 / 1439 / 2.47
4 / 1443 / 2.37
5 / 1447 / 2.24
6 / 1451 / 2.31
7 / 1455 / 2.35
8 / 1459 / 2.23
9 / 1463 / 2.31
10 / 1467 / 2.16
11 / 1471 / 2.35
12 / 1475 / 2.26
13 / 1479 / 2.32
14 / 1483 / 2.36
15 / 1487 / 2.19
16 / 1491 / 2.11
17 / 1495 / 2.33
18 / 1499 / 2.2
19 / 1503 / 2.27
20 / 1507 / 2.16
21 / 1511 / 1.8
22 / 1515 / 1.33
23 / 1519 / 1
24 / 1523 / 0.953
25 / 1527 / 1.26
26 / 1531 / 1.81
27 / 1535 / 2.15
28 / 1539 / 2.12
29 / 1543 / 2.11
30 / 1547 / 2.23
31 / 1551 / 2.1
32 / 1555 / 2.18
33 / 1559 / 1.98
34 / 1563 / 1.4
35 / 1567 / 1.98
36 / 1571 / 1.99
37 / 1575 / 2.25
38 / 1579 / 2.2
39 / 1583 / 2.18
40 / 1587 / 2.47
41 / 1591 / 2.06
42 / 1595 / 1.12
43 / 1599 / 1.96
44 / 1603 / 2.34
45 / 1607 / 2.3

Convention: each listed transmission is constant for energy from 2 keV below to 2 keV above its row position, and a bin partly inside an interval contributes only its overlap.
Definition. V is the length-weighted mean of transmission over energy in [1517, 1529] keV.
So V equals 1.07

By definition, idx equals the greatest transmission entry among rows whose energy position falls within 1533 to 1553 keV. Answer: 2.23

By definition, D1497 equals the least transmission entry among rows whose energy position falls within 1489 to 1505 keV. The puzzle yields 2.11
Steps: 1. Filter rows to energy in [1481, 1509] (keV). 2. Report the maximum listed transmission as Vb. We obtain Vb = 2.36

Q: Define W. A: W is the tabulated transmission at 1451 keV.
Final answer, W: 2.31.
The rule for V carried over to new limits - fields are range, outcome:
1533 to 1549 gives 2.15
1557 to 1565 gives 1.69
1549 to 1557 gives 2.14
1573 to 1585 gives 2.21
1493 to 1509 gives 2.24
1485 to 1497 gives 2.21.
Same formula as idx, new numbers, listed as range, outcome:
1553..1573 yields 2.18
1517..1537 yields 2.15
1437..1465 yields 2.47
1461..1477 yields 2.35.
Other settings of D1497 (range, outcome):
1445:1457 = 2.24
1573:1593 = 2.06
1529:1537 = 1.81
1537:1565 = 1.4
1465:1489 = 2.16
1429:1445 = 2.2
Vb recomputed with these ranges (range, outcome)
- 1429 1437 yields 2.4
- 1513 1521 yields 1.33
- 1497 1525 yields 2.27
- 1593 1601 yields 1.96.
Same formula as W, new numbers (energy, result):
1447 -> 2.24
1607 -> 2.3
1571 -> 1.99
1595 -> 1.12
